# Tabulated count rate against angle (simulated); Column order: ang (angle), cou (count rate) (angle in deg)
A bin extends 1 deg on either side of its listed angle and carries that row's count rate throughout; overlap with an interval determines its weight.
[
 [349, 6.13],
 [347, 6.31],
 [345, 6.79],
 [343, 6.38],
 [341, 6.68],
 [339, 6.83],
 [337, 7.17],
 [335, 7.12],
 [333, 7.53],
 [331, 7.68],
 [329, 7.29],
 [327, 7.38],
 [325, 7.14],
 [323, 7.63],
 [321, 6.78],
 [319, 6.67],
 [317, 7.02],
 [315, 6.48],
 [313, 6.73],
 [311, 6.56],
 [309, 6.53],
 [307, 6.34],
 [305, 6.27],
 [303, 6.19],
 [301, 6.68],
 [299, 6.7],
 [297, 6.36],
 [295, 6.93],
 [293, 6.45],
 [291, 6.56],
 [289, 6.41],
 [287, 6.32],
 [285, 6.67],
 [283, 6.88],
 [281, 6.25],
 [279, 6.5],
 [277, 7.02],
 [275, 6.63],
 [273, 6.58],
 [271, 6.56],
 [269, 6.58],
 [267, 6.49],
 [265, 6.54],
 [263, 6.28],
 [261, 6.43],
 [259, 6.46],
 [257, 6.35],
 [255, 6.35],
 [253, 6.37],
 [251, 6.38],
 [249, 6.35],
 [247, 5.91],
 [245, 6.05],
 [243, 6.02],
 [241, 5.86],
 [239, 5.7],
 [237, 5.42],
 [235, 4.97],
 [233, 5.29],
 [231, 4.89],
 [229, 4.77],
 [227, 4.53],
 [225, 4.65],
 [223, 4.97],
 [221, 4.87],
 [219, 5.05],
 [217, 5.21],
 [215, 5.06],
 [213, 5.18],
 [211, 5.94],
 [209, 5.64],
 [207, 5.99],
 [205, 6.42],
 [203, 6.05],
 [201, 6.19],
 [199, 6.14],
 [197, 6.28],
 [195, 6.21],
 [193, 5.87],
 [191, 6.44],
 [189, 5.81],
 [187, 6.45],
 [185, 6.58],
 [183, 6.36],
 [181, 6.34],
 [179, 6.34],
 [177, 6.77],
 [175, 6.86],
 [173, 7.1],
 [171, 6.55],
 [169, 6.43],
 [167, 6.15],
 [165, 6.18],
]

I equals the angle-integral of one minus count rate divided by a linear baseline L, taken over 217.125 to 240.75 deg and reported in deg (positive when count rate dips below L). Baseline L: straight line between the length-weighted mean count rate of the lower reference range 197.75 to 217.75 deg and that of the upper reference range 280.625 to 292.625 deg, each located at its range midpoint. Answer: 3.74 deg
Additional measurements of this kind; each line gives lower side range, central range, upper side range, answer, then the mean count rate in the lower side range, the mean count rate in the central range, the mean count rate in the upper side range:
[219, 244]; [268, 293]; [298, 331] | -1.8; 5.16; 6.57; 6.8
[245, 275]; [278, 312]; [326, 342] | 1.4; 6.4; 6.51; 7.21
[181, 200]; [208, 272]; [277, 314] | 6.6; 6.24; 5.72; 6.53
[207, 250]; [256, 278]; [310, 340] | -1.8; 5.36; 6.54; 7.07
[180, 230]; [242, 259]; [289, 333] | -0.2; 5.72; 6.24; 6.79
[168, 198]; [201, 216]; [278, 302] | 1.6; 6.43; 5.78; 6.56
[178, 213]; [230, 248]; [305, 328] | 2.3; 6.15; 5.57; 6.82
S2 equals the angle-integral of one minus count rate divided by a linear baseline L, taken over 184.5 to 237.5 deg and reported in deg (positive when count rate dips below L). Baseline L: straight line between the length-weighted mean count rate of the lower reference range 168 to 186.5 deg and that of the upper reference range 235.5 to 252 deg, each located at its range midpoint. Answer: 5.8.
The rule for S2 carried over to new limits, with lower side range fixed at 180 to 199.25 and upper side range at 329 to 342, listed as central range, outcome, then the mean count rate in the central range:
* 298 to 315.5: 1.2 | 6.5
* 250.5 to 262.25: 0.5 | 6.39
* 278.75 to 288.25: 0.5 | 6.52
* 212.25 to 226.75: 3.3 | 4.97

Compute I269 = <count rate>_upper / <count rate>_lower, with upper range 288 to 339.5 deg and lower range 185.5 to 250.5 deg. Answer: 1.21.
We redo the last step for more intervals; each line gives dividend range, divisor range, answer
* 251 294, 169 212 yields 1.03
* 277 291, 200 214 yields 1.11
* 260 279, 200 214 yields 1.11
